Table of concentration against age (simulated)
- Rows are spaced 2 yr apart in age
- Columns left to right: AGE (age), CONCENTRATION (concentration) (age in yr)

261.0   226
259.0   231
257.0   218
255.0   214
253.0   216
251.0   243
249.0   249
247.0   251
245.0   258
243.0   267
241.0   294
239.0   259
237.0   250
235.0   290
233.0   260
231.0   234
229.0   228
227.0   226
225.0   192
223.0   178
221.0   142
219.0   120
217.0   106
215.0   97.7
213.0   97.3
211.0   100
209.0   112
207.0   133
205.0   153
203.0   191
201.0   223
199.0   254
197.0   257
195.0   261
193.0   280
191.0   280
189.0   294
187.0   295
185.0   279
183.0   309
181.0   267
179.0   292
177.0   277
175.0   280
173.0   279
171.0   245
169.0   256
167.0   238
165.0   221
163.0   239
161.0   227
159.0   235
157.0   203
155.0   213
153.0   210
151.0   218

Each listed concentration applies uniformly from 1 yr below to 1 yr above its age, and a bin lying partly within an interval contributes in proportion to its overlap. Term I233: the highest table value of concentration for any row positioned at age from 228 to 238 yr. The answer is 290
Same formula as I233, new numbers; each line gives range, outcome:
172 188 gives 309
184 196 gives 295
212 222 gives 142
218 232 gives 234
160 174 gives 279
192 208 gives 280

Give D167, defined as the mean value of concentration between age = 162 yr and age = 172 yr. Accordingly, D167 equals 240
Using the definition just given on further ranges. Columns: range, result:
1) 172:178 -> 279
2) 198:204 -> 223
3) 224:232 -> 220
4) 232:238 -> 267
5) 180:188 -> 288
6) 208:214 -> 103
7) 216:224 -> 136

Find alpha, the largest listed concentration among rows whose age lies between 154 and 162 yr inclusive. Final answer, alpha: 235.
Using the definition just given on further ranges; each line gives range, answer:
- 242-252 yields 267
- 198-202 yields 254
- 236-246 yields 294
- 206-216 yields 133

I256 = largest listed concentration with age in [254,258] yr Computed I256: 218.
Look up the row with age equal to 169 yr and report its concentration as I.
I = 256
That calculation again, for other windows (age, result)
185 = 279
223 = 178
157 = 203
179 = 292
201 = 223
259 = 231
